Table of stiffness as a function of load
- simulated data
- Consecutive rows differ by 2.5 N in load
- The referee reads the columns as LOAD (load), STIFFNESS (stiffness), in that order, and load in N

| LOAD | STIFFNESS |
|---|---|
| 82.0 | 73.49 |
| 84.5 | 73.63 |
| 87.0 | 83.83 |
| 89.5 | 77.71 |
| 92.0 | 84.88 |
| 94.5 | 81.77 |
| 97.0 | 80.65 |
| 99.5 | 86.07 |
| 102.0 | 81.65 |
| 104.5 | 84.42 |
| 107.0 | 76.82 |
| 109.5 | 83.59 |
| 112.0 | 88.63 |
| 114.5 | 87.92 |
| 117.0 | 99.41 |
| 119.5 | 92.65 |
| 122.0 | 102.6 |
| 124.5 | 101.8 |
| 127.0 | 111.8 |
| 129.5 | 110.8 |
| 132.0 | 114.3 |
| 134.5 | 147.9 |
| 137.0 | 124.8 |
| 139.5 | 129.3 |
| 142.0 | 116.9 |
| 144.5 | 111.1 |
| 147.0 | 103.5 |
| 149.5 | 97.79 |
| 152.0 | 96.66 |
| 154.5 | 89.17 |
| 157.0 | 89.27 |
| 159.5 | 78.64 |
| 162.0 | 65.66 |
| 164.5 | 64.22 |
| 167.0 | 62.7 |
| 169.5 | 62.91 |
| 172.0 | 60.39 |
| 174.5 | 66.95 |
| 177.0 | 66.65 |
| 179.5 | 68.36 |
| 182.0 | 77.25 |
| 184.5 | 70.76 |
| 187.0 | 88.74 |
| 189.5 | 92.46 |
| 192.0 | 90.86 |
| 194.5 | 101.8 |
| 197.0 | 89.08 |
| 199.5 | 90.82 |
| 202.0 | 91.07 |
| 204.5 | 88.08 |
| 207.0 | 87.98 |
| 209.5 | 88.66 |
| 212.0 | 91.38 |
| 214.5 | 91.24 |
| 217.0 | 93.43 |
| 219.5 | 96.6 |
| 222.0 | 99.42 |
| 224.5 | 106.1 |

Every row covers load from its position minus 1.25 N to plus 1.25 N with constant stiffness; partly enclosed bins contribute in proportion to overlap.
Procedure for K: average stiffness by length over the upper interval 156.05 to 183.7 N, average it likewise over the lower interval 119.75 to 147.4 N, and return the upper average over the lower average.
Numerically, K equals 0.6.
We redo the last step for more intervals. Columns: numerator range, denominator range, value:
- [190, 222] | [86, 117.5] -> 1.10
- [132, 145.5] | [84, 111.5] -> 1.53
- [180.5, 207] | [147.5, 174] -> 1.14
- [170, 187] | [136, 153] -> 0.62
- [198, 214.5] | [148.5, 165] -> 1.07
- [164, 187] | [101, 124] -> 0.76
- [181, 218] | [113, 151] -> 0.81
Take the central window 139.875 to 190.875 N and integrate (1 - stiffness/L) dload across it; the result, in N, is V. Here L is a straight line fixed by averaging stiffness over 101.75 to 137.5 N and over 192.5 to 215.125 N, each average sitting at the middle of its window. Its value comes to 7.1 N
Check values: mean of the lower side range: 101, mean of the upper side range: 91.1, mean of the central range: 82.3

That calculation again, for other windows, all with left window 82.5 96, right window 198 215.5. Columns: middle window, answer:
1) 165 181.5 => 4.14 N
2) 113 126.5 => -2.45 N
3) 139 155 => -4.02 N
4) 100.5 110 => -0.03 N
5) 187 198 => -0.55 N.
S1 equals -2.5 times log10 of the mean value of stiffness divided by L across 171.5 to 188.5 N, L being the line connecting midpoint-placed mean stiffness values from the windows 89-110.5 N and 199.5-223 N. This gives 0.23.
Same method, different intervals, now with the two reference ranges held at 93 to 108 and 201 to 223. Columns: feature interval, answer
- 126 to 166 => -0.20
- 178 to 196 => 0.07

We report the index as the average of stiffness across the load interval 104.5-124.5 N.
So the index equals 90.6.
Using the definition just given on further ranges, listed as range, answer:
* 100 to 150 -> 103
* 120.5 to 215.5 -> 91.7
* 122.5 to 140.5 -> 119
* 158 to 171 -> 67.1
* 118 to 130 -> 103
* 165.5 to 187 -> 68.2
